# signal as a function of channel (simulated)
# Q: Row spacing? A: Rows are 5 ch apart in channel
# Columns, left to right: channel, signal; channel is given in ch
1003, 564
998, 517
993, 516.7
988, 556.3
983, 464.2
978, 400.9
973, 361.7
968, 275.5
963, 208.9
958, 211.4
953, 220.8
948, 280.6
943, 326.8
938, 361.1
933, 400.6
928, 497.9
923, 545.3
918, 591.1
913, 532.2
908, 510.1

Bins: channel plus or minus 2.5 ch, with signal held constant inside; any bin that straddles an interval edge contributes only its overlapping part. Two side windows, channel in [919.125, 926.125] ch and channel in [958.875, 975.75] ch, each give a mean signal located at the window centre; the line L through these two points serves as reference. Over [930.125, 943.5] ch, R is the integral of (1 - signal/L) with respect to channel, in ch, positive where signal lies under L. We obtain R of 2.64 ch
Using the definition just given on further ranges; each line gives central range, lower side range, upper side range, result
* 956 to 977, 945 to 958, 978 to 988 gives 4.88 ch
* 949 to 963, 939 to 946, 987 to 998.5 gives 5.87 ch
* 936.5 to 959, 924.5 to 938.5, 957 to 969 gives 3.47 ch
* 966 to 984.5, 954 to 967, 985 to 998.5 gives -0.29 ch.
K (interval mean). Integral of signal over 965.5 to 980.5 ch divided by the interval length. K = 346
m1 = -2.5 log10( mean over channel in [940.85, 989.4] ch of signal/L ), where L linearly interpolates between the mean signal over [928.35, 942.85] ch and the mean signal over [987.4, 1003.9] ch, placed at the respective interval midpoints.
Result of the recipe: 0.39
